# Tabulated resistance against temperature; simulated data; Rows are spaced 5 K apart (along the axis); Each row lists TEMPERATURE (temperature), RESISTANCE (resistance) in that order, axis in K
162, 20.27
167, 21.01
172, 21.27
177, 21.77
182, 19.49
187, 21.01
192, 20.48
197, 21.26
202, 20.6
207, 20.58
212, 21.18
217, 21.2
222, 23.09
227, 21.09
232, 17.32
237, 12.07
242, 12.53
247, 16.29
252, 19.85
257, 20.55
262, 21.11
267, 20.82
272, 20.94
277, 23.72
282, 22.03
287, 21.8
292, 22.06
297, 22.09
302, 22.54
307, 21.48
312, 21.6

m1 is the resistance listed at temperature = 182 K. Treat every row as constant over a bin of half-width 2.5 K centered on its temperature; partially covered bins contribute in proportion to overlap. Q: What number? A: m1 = 19.49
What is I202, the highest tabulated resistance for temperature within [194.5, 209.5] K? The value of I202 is 21.26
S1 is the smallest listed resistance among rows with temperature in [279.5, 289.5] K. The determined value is 21.8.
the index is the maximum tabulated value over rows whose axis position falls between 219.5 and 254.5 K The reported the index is 23.09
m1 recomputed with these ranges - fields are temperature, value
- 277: 23.72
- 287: 21.8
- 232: 17.32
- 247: 16.29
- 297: 22.09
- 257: 20.55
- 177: 21.77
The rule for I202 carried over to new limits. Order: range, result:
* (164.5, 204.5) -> 21.77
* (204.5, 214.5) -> 21.18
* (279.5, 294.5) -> 22.06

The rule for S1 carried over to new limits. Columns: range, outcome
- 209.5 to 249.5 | 12.07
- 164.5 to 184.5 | 19.49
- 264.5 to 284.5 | 20.82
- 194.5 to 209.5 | 20.58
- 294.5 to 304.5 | 22.09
